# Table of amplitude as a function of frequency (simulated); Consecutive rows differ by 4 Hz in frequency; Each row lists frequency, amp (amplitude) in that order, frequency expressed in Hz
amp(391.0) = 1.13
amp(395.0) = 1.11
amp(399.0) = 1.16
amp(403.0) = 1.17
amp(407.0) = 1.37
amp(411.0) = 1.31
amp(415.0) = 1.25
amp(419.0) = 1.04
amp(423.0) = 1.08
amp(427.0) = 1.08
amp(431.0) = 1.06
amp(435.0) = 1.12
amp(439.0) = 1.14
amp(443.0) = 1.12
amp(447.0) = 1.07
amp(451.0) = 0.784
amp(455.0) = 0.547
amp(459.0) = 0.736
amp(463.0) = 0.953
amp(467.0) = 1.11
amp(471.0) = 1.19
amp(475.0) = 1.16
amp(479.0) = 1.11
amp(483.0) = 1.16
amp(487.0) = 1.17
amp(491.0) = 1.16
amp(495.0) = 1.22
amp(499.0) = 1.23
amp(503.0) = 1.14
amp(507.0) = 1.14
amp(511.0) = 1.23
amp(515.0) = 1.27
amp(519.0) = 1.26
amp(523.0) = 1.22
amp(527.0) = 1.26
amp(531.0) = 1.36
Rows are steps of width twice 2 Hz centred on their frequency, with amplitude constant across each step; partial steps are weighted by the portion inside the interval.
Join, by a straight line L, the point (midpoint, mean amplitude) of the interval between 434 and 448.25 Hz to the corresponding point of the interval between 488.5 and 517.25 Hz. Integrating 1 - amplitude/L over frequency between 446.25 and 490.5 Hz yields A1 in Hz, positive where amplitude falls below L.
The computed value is 5.80 Hz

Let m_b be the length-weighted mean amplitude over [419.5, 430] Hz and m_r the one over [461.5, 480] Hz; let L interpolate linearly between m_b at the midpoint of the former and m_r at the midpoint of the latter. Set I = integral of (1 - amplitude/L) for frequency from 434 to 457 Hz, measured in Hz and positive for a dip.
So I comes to 2.8 Hz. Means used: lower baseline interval 1.07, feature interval 0.957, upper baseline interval 1.11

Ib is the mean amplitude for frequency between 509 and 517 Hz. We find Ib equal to 1.25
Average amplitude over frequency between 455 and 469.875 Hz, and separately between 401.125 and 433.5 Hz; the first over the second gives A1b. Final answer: 0.77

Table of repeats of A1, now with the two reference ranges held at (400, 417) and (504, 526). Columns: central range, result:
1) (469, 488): 1.2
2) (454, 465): 4.3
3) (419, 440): 2.8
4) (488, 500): 0.3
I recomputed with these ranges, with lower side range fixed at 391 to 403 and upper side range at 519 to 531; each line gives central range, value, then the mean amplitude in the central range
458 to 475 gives 2.5 Hz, 1.03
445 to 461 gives 5.5 Hz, 0.784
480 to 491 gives 0.6 Hz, 1.16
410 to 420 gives -0.4 Hz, 1.21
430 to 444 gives 0.8 Hz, 1.11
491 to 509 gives 0.9 Hz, 1.18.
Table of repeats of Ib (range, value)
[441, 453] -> 0.991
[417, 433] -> 1.06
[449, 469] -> 0.826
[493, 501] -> 1.23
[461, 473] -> 1.08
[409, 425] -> 1.17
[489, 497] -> 1.19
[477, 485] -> 1.14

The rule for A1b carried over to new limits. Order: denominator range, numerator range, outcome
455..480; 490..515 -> 1.19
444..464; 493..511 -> 1.44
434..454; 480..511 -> 1.15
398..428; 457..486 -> 0.90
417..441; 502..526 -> 1.12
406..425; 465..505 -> 0.97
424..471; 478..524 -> 1.21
